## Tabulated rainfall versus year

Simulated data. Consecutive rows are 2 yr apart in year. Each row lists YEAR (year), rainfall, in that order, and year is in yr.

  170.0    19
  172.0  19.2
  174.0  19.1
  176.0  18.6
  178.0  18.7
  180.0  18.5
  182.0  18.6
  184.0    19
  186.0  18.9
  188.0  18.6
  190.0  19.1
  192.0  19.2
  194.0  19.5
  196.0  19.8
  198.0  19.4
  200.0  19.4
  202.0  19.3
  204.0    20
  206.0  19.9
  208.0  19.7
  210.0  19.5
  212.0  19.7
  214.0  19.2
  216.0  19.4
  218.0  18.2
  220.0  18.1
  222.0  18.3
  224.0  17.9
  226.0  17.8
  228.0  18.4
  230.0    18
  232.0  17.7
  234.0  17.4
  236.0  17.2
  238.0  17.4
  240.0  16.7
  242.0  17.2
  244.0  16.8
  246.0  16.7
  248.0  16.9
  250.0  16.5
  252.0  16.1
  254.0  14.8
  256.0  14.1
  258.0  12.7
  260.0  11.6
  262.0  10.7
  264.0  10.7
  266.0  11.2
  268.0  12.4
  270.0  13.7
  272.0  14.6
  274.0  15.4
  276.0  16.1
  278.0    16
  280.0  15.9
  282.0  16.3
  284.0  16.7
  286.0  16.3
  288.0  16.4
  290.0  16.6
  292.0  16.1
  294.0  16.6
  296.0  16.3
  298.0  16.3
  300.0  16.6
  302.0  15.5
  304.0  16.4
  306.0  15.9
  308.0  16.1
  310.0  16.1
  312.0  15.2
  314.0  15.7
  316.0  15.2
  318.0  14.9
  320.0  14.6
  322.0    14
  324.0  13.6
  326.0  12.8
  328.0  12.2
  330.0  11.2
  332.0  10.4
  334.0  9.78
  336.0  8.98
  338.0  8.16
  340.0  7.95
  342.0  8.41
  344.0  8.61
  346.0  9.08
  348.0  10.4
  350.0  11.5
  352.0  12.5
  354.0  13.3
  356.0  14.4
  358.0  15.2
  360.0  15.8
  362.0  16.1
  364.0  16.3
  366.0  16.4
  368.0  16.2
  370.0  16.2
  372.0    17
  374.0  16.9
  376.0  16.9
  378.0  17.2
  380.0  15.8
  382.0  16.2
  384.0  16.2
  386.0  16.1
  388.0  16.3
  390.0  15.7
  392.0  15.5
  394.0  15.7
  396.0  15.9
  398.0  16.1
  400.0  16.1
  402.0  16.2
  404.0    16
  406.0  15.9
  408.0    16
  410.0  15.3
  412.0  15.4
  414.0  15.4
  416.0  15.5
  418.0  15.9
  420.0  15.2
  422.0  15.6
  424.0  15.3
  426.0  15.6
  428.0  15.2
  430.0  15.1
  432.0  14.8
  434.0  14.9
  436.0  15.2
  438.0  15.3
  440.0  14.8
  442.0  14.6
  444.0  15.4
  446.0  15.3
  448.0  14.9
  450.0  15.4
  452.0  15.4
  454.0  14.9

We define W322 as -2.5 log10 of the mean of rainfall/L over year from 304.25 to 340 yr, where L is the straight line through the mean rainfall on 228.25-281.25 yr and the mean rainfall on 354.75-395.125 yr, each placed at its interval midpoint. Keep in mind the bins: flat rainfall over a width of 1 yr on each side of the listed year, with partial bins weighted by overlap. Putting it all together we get 0.192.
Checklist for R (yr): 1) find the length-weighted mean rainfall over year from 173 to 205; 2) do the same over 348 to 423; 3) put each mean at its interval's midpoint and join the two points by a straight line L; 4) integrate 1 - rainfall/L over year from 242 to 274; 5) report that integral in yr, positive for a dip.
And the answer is 6.76 yr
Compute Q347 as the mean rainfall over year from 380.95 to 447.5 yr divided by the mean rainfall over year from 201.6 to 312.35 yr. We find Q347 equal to 0.9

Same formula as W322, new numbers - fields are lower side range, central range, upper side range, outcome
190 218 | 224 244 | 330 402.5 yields 0.06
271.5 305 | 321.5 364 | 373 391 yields 0.36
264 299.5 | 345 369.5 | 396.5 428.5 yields 0.12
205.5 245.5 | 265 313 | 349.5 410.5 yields 0.10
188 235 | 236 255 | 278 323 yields 0.07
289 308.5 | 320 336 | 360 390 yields 0.33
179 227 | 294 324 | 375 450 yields 0.11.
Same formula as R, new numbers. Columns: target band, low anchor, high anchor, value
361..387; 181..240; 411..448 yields -0.5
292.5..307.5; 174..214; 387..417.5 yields 1.1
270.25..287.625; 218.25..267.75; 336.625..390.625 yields -0.6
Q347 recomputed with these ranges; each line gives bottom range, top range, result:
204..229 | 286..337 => 0.77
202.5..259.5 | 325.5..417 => 0.81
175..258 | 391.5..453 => 0.85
